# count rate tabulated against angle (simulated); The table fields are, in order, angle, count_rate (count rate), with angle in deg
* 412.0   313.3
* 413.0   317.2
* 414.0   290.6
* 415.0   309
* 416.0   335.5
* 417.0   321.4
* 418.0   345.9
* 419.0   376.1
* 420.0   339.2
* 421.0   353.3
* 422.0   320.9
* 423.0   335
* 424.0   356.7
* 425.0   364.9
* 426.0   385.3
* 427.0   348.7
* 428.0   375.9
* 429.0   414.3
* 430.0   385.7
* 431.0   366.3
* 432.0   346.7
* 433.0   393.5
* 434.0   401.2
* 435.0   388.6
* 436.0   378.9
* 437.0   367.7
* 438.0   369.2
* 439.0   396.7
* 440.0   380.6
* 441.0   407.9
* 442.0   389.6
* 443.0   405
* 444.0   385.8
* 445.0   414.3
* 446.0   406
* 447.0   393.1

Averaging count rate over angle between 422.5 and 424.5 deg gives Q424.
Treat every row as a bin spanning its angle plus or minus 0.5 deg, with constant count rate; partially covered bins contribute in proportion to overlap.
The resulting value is 346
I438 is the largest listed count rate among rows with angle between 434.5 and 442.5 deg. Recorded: 407.9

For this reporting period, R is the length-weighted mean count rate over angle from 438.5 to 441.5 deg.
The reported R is 395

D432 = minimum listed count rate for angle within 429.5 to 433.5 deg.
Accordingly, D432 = 346.7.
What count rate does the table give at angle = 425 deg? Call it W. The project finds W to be 364.9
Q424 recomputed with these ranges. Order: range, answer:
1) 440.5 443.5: 401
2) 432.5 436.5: 391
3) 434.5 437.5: 378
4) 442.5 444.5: 395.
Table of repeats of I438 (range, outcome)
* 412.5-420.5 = 376.1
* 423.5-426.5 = 385.3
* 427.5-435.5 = 414.3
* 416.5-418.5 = 345.9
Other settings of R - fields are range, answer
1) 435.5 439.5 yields 378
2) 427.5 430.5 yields 392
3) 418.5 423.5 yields 345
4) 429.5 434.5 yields 379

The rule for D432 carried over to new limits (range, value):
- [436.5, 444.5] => 367.7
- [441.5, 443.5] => 389.6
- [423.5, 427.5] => 348.7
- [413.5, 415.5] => 290.6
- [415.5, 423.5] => 320.9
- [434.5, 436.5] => 378.9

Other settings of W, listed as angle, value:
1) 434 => 401.2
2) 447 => 393.1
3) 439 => 396.7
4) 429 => 414.3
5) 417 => 321.4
